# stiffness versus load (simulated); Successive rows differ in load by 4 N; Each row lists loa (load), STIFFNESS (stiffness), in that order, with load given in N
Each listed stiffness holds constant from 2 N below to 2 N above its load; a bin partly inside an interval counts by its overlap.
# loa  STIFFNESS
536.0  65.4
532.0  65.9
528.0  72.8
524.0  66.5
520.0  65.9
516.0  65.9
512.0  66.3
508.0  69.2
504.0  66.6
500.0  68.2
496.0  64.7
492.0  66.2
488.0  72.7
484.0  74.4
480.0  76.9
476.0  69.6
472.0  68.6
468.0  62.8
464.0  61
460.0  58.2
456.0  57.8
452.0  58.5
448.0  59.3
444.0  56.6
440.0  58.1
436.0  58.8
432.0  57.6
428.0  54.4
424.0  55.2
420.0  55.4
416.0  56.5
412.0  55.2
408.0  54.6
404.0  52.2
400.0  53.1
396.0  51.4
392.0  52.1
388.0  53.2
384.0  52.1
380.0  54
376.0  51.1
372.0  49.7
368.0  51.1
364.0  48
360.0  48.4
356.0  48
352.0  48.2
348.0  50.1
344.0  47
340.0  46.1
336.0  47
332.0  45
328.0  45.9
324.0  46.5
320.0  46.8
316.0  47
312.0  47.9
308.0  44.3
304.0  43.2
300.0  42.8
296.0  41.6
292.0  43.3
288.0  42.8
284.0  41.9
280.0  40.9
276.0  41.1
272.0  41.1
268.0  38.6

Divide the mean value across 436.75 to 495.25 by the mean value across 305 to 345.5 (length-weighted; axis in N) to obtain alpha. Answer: 1.39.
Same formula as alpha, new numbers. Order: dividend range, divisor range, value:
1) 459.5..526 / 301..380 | 1.42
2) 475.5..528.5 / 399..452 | 1.23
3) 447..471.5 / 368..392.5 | 1.16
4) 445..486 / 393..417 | 1.20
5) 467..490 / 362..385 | 1.40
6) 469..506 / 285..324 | 1.57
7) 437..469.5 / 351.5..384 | 1.18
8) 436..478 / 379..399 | 1.16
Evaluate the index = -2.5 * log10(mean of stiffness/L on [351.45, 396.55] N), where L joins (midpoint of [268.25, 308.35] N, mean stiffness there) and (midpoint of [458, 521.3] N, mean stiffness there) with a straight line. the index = 0.05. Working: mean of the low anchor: 42.1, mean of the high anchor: 67.3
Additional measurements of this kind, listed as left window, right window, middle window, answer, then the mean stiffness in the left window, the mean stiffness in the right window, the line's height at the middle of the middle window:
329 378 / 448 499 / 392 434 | 0.048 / 48.3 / 65.7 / 56.9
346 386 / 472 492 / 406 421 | 0.071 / 50.1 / 72.2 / 59.1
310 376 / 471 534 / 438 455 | 0.060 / 47.8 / 68.8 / 61.4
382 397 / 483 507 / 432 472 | 0.045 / 52.3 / 68.6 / 61.9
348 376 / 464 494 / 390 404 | 0.062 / 49.1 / 69.6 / 55.3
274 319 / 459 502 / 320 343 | 0.042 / 43.4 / 67.8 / 48.1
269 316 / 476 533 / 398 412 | 0.061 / 42.9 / 68.8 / 56.6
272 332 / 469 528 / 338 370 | 0.047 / 43.9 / 68.7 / 50.5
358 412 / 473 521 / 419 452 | 0.045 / 51.7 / 68.9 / 59.5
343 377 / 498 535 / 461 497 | -0.088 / 49.1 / 67.4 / 63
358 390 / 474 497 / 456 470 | 0.114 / 51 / 71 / 67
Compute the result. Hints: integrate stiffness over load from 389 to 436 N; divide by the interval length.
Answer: 54.5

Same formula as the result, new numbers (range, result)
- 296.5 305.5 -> 42.8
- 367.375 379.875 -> 51.1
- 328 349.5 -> 46.9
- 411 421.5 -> 55.8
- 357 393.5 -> 51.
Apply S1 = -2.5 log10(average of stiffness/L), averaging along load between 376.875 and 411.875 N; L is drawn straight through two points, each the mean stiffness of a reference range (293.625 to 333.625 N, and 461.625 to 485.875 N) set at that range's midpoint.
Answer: 0.08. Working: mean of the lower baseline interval 45.1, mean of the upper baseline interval 68.7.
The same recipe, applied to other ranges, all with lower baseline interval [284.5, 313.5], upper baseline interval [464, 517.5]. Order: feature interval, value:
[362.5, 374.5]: 0.060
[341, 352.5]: 0.032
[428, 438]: 0.063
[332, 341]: 0.049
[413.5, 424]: 0.062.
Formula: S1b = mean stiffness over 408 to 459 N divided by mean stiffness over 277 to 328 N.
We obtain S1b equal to 1.3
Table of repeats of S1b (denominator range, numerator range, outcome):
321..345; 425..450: 1.24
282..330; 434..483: 1.40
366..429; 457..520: 1.26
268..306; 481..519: 1.63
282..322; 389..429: 1.22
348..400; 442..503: 1.28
